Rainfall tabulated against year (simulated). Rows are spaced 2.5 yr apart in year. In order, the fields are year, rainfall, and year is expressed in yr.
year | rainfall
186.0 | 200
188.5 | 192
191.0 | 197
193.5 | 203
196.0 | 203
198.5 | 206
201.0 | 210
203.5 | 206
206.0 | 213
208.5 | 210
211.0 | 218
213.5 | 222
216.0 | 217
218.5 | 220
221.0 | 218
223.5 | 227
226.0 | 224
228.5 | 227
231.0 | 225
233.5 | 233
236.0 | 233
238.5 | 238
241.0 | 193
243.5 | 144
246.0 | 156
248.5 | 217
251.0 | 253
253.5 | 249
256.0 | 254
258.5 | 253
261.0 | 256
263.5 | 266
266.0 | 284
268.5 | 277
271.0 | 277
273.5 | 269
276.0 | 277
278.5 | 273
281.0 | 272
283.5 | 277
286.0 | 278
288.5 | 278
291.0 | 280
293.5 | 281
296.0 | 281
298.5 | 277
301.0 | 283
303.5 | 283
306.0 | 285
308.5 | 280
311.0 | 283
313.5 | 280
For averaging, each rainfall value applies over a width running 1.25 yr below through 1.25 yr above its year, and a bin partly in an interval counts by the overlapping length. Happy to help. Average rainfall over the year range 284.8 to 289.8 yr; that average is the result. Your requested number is 278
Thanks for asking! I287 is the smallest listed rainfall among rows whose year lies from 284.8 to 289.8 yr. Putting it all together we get 278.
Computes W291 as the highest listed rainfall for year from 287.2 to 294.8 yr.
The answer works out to 281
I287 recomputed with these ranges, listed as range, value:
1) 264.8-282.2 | 269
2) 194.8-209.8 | 203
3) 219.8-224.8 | 218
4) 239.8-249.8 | 144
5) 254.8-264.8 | 253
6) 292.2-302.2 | 277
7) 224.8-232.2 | 224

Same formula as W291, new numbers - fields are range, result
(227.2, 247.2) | 238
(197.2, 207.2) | 213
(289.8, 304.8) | 283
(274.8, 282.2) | 277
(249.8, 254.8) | 253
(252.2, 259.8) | 254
